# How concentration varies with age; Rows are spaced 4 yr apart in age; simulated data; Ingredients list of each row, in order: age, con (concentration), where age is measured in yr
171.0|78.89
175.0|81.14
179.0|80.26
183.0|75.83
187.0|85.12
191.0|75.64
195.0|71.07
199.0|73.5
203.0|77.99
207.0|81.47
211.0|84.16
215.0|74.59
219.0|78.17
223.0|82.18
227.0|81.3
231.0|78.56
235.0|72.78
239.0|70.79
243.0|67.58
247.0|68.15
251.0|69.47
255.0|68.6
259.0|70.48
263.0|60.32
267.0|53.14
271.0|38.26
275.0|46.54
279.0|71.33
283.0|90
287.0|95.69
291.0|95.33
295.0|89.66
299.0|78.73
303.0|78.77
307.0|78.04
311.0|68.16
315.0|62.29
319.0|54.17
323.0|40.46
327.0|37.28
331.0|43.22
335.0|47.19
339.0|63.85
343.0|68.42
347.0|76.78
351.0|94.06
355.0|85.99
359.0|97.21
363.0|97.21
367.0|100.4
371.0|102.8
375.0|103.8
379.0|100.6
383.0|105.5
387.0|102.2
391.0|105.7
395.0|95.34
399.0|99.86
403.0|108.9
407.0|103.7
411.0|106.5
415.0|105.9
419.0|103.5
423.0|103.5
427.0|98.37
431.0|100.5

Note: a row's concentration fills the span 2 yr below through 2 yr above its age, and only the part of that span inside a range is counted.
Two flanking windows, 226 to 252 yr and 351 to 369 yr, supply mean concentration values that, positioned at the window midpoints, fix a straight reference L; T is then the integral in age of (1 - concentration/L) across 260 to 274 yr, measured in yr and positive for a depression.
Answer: 4.7 yr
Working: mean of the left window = 72.5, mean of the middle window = 51.7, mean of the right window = 95.1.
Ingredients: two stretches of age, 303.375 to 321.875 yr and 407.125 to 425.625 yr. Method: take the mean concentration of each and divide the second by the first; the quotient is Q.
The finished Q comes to 1.59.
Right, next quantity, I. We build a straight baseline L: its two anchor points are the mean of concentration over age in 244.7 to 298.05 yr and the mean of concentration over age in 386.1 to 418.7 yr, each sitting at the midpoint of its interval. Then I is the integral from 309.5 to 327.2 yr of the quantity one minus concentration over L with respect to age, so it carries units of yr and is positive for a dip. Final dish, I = 6.2 yr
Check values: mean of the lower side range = 70.7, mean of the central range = 53.6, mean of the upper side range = 104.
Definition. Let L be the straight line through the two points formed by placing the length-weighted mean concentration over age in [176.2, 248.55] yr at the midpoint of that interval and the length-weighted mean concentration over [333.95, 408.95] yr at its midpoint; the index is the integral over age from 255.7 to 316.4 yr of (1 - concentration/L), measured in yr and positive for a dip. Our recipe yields 9.1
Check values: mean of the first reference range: 76.7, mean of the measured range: 71.8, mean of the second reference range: 93.2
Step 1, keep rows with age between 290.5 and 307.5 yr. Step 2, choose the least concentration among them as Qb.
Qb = 78.04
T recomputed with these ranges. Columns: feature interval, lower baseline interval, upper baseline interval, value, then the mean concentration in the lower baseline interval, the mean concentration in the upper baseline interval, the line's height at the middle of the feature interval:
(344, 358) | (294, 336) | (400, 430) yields -1.5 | 61.3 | 104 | 76.7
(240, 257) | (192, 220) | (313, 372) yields 1.5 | 77.2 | 70.9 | 75.2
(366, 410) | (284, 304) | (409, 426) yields -1.0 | 88.2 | 104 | 101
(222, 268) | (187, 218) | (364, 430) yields 6.9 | 77.5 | 103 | 83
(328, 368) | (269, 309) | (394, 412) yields 6.6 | 76.2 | 103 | 90.1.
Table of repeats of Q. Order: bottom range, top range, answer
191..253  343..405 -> 1.29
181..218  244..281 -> 0.78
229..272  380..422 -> 1.57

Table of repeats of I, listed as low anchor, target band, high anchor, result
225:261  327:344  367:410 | 7.2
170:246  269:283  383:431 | 4.7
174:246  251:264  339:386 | 2.3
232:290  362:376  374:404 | -0.6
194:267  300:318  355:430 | 3.3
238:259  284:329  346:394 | 5.9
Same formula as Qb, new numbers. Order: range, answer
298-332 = 37.28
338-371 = 63.85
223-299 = 38.26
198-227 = 73.5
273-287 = 46.54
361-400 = 95.34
